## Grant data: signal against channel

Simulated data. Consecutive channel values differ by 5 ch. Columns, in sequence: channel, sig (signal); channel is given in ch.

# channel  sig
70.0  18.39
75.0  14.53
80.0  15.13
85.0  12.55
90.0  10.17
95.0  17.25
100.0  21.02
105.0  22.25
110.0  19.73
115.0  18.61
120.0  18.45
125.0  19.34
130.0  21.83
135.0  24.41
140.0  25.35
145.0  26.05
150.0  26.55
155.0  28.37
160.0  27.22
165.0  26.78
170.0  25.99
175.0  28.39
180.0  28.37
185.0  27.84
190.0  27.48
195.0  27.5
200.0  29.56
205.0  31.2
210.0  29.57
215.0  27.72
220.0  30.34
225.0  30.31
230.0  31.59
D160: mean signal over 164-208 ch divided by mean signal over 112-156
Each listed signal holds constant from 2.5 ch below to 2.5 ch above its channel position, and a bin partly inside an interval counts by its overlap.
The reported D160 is 1.23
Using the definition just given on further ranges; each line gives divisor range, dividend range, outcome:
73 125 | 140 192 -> 1.59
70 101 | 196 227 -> 1.97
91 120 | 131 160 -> 1.36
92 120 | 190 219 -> 1.49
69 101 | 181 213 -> 1.90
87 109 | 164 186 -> 1.55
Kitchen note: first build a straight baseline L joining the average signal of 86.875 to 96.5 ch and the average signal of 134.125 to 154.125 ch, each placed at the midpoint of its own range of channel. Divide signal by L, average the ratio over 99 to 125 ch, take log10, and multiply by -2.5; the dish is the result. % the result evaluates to -0.12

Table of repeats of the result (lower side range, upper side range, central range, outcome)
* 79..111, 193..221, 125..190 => -0.11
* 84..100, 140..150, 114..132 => 0.09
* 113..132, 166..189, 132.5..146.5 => -0.15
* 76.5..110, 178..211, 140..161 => -0.15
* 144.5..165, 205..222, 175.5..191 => 0.01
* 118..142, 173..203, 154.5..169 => -0.08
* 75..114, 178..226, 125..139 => -0.08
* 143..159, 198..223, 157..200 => 0.03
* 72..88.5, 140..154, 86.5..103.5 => 0.04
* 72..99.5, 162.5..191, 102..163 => -0.10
